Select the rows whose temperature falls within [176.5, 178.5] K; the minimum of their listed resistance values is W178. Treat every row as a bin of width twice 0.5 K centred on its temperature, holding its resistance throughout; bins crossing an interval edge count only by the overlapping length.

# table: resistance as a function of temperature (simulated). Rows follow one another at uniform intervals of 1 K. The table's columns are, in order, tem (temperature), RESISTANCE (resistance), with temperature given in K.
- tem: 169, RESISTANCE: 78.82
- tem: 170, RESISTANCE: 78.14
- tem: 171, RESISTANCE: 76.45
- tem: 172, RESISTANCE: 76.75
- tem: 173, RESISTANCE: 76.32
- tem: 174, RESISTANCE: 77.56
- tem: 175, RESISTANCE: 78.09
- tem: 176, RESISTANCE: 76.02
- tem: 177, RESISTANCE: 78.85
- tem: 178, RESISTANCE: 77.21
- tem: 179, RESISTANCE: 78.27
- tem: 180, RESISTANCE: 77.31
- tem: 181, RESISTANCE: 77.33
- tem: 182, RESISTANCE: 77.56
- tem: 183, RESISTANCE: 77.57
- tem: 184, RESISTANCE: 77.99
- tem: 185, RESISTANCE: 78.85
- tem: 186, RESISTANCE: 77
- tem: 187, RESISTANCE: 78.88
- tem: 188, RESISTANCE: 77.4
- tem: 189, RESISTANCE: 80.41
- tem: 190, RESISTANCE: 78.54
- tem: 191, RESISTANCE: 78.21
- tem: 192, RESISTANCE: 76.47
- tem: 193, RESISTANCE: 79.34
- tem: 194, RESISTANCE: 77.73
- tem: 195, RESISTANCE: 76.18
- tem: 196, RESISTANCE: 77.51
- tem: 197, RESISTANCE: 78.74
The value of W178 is 77.21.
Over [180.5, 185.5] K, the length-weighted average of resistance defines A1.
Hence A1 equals 77.9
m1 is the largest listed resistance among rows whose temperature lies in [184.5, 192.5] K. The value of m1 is 80.41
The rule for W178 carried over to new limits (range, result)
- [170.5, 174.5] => 76.32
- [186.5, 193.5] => 76.47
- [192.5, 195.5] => 76.18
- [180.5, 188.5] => 77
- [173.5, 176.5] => 76.02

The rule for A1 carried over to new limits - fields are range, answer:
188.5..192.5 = 78.4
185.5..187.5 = 77.9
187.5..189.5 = 78.9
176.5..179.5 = 78.1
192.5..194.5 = 78.5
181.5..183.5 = 77.6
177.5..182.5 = 77.5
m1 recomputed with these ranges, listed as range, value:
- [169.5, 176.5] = 78.14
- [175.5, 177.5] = 78.85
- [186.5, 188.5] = 78.88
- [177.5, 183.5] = 78.27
